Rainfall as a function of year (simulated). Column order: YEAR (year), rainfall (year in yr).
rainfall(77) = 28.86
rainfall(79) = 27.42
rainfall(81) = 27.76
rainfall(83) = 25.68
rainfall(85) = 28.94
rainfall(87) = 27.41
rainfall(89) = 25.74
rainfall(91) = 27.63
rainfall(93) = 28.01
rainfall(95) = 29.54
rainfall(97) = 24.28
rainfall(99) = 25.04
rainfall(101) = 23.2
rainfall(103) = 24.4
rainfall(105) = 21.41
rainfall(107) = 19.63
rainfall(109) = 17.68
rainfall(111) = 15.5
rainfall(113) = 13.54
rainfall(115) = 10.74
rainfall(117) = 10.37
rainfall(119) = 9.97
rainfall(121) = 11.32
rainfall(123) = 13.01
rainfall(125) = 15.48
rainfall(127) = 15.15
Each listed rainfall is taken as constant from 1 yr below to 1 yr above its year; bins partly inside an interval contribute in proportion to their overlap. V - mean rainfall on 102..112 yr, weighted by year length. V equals 19.7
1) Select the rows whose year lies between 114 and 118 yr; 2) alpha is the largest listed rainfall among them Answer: 10.74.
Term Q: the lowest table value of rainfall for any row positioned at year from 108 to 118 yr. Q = 10.37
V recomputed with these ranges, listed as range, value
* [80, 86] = 27.5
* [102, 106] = 22.9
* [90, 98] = 27.4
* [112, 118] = 11.5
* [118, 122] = 10.6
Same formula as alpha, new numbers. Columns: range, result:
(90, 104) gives 29.54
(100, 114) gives 24.4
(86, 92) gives 27.63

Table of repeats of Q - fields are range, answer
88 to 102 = 23.2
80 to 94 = 25.68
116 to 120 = 9.97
